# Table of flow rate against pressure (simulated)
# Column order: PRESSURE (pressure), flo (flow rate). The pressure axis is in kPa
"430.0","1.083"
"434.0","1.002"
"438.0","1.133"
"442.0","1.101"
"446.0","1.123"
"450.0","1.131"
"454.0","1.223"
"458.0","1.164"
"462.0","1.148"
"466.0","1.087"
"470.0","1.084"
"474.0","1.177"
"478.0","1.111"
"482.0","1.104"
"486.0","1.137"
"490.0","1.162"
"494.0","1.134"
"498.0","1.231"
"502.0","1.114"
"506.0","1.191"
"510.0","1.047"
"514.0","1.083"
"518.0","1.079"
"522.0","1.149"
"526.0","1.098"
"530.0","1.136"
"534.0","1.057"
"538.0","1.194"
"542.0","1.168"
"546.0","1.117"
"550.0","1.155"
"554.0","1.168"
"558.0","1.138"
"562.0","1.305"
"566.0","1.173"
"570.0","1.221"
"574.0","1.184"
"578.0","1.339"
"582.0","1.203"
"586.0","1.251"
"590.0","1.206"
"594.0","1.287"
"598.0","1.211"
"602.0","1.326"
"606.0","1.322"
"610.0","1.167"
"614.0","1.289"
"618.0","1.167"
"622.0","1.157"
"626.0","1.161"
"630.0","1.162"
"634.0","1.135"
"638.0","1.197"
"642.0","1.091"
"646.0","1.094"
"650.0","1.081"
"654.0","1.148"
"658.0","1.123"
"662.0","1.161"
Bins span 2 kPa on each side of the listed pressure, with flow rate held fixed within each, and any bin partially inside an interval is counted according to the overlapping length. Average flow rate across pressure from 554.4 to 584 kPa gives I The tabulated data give 1.22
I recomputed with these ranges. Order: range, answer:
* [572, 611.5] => 1.25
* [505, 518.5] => 1.1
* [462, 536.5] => 1.12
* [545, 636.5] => 1.21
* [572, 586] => 1.24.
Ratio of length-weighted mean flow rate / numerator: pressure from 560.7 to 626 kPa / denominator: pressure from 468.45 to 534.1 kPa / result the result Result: 1.1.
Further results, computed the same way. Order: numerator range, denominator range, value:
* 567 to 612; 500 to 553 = 1.11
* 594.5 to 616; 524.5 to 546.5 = 1.12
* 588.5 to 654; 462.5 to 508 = 1.04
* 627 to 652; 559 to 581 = 0.91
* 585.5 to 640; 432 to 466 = 1.08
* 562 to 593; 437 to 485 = 1.09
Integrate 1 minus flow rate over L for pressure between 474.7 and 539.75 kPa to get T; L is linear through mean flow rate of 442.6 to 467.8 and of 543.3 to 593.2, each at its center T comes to 2.5 kPa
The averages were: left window 1.14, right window 1.21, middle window 1.13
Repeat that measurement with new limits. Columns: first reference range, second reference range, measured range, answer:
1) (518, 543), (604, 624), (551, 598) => -1.8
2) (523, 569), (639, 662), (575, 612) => -3.8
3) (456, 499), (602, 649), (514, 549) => 0.9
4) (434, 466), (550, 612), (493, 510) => 0.2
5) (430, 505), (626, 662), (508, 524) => 0.6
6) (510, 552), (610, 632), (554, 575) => -1.1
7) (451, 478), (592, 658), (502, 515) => 0.5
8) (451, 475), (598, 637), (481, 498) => 0.1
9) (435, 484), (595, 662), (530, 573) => -0.5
